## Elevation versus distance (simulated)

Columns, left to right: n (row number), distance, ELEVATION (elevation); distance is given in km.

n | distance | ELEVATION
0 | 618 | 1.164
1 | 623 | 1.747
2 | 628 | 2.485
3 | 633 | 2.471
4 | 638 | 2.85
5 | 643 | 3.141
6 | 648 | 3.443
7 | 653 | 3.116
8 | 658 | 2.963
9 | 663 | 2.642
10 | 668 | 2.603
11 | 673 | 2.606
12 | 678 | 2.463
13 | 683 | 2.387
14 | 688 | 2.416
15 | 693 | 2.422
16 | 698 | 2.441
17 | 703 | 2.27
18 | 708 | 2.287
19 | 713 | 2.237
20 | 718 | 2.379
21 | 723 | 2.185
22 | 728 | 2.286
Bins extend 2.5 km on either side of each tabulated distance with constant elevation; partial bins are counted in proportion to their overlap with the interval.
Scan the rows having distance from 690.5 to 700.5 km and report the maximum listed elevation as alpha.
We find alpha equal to 2.441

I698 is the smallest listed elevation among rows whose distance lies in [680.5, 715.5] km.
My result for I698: 2.237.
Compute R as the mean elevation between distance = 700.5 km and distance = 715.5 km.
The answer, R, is 2.26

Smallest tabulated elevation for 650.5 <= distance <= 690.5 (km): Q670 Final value 2.387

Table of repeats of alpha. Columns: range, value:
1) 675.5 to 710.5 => 2.463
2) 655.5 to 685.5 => 2.963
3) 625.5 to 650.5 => 3.443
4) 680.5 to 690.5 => 2.416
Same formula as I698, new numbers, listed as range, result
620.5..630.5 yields 1.747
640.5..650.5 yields 3.141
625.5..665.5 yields 2.471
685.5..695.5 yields 2.416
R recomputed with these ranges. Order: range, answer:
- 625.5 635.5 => 2.48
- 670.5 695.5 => 2.46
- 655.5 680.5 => 2.66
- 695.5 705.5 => 2.36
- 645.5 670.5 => 2.95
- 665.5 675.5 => 2.6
